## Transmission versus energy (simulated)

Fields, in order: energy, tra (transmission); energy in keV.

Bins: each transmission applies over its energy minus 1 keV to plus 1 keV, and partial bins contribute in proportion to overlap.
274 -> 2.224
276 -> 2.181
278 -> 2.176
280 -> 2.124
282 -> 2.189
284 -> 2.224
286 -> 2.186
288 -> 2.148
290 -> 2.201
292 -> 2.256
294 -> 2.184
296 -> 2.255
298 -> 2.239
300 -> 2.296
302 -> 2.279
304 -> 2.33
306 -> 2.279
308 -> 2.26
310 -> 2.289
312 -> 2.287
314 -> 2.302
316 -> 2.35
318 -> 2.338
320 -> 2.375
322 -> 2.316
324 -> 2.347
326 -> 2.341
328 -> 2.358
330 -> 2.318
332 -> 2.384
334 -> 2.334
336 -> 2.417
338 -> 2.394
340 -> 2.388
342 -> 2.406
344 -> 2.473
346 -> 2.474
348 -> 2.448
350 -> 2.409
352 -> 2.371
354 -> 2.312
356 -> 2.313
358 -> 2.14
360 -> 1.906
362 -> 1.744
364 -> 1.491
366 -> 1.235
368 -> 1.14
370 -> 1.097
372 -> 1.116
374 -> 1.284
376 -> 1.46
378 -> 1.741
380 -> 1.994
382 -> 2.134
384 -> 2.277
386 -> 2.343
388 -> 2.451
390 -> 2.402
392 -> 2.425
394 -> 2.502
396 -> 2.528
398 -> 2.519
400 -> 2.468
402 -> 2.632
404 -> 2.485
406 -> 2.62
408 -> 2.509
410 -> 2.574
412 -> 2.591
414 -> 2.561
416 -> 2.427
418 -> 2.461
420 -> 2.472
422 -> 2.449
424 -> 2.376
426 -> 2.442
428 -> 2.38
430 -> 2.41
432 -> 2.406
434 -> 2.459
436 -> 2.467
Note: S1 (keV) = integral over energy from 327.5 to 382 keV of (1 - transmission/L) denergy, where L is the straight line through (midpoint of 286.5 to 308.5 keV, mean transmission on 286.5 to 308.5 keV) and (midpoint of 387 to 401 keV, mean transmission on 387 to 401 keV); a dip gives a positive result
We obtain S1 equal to 8.4 keV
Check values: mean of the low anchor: 2.25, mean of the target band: 2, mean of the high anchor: 2.47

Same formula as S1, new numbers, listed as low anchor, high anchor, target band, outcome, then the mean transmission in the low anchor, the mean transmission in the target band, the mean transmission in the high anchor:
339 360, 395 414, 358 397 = 9.4 keV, 2.35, 1.86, 2.55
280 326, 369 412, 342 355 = -1.1 keV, 2.27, 2.41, 2.18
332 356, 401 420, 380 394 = 0.9 keV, 2.4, 2.33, 2.54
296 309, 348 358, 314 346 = -0.8 keV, 2.28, 2.37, 2.34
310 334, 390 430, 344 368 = 3.4 keV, 2.34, 2.05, 2.49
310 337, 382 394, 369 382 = 4.7 keV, 2.34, 1.5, 2.37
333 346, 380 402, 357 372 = 5.6 keV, 2.41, 1.51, 2.4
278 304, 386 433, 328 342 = -0.4 keV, 2.22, 2.37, 2.48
